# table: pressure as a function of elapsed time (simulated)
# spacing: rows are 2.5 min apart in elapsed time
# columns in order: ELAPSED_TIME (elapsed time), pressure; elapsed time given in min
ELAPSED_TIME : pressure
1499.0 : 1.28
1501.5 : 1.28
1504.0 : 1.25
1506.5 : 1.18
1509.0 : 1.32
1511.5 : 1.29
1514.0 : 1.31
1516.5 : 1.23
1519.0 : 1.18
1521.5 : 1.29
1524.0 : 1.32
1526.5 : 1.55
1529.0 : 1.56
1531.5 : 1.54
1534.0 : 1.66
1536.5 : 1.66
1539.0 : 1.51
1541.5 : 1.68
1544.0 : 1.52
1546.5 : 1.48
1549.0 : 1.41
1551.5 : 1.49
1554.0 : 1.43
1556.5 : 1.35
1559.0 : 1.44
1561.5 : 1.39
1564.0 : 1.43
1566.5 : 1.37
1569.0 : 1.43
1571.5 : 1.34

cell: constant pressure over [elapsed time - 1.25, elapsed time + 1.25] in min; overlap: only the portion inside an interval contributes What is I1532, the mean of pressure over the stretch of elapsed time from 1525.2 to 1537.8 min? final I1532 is 1.59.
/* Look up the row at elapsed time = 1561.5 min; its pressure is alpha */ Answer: 1.39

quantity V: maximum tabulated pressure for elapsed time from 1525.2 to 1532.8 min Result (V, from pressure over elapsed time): 1.56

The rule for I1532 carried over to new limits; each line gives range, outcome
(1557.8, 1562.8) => 1.41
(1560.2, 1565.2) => 1.41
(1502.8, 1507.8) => 1.22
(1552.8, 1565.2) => 1.41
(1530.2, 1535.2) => 1.6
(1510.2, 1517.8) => 1.28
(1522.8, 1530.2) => 1.48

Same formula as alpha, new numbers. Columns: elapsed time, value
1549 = 1.41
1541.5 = 1.68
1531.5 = 1.54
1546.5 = 1.48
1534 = 1.66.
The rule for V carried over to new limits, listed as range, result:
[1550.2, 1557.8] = 1.49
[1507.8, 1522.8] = 1.32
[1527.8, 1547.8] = 1.68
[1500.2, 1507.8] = 1.28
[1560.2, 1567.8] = 1.43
